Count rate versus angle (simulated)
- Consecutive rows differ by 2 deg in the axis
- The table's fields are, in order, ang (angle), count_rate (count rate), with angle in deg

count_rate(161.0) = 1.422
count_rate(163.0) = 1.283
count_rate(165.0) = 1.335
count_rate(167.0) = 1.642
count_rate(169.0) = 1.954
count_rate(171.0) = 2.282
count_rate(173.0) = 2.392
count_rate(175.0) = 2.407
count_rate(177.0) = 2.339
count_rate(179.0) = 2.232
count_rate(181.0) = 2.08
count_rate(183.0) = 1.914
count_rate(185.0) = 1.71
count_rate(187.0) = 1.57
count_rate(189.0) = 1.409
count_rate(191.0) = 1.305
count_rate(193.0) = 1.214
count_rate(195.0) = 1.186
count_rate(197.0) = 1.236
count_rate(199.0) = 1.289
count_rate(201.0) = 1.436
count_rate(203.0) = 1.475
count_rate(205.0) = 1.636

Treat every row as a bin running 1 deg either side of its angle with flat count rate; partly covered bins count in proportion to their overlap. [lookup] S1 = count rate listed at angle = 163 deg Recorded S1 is 1.283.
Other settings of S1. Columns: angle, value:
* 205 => 1.636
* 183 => 1.914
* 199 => 1.289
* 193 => 1.214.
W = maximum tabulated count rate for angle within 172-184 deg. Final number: 2.407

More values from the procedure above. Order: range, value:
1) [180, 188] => 2.08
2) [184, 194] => 1.71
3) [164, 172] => 2.282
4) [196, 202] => 1.436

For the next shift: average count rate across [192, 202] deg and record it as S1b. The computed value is 1.27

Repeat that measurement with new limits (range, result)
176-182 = 2.22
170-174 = 2.34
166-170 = 1.8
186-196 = 1.34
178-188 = 1.9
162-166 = 1.31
